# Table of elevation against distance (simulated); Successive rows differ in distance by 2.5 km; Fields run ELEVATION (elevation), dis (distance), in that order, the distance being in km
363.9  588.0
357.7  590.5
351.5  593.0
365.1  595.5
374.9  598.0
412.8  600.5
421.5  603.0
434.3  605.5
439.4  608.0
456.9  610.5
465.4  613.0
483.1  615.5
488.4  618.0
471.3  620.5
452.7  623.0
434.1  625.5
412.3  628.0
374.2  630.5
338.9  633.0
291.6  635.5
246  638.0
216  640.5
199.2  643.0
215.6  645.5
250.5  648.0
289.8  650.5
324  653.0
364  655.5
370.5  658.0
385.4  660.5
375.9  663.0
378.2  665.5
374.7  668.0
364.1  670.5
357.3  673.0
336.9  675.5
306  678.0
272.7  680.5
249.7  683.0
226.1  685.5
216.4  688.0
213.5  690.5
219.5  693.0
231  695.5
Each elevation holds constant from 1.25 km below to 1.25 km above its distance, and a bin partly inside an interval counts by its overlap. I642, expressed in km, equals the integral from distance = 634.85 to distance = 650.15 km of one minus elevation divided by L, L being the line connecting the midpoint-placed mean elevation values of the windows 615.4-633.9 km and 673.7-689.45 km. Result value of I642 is 5.74 km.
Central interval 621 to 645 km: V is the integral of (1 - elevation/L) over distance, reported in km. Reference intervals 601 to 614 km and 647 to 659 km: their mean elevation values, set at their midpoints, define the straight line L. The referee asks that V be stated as 3.0 km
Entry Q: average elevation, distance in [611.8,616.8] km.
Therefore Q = 474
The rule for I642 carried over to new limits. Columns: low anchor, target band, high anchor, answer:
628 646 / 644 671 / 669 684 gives -3.0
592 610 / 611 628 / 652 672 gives -3.0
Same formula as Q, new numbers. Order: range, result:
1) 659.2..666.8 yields 380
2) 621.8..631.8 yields 418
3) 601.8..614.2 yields 444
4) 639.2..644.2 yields 208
